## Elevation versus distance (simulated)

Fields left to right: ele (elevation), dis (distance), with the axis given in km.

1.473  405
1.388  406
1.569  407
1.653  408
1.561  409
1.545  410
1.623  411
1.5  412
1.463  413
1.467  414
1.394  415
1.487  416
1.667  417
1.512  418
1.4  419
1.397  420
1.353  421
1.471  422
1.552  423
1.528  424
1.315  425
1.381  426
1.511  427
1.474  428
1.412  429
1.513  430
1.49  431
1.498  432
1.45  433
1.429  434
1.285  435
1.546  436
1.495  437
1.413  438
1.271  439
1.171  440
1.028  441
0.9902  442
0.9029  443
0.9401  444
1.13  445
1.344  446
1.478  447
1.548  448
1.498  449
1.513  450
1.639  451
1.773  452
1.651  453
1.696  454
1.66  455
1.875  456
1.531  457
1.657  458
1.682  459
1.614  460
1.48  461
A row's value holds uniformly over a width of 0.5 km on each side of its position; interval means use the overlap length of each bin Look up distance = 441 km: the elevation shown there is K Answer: 1.028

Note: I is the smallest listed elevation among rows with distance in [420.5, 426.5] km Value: 1.315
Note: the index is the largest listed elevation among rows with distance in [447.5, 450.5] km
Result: 1.548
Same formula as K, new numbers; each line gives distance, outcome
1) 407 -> 1.569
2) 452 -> 1.773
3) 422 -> 1.471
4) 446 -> 1.344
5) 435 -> 1.285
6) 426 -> 1.381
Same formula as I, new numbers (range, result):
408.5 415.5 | 1.394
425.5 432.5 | 1.381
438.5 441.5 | 1.028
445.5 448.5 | 1.344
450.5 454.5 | 1.639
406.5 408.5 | 1.569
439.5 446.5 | 0.9029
